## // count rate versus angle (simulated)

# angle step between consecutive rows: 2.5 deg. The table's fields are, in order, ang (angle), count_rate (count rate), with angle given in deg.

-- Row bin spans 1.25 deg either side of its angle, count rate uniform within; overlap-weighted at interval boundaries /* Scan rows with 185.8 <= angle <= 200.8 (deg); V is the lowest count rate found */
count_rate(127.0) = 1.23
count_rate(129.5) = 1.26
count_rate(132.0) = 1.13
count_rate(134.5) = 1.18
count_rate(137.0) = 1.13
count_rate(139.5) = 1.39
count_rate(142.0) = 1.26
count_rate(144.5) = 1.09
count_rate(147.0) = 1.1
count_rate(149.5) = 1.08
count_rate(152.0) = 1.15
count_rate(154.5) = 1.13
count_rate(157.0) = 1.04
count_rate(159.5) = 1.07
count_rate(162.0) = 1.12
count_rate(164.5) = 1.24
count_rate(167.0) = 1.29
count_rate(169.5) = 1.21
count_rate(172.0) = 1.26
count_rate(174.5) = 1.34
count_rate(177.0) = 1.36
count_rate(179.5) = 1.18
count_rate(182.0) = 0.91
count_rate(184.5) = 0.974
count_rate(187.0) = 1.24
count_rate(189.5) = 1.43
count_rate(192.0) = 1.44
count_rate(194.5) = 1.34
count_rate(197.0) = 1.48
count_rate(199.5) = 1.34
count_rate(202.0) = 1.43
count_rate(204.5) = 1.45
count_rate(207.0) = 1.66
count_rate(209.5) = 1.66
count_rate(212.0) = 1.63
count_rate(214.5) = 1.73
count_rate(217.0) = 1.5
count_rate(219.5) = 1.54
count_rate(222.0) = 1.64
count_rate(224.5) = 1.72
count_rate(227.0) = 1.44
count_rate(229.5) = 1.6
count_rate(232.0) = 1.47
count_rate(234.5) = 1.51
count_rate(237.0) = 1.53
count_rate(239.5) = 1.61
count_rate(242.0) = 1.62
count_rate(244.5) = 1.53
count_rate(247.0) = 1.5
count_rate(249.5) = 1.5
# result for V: 1.24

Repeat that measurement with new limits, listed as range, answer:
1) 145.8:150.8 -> 1.08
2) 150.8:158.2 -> 1.04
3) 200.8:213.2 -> 1.43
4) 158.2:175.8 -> 1.07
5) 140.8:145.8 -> 1.09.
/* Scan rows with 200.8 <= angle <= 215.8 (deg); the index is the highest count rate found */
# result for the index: 1.73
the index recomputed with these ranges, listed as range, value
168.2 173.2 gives 1.26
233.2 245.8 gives 1.62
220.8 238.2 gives 1.72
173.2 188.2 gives 1.36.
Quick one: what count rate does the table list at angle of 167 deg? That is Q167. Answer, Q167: 1.29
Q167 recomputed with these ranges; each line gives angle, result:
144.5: 1.09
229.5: 1.6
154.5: 1.13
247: 1.5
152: 1.15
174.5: 1.34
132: 1.13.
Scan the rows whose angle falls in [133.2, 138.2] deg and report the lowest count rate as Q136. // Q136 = 1.13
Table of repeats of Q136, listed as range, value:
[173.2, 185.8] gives 0.91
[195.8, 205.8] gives 1.34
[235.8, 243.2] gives 1.53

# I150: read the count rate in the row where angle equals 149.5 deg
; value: 1.08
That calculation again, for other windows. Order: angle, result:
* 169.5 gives 1.21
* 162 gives 1.12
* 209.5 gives 1.66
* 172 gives 1.26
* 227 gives 1.44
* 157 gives 1.04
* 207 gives 1.66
